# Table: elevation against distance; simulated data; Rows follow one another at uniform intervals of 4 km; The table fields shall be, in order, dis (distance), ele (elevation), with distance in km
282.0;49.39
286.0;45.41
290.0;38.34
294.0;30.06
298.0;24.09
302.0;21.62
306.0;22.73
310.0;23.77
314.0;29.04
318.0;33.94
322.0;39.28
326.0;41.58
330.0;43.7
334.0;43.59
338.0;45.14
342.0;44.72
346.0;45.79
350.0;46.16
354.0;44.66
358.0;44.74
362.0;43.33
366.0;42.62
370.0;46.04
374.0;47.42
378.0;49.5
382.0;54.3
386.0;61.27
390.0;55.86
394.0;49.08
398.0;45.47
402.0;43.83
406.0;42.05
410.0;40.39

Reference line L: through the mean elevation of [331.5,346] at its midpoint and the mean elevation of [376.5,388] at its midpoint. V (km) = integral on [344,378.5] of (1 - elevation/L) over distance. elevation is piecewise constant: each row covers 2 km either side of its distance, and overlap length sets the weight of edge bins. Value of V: 3.2 km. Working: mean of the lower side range 44.6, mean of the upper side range 55.3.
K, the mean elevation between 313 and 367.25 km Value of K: 42.3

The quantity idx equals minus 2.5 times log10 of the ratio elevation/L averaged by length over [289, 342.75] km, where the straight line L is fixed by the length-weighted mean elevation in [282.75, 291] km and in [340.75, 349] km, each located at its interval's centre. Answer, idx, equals 0.29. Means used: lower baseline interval 43.4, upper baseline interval 45.4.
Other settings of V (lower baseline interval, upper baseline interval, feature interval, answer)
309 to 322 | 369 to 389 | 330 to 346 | -2.6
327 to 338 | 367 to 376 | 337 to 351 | -0.3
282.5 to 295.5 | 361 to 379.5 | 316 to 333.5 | 1.0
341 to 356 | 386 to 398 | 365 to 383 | 0.7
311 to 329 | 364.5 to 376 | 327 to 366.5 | -3.5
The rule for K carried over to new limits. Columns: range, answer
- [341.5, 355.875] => 45.4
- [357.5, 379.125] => 45.5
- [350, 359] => 45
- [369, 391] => 52.5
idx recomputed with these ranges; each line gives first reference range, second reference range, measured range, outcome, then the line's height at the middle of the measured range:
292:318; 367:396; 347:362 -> -0.06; 42.5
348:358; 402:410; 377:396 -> -0.25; 43.3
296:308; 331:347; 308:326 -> -0.02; 31.7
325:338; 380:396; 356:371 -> 0.14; 50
